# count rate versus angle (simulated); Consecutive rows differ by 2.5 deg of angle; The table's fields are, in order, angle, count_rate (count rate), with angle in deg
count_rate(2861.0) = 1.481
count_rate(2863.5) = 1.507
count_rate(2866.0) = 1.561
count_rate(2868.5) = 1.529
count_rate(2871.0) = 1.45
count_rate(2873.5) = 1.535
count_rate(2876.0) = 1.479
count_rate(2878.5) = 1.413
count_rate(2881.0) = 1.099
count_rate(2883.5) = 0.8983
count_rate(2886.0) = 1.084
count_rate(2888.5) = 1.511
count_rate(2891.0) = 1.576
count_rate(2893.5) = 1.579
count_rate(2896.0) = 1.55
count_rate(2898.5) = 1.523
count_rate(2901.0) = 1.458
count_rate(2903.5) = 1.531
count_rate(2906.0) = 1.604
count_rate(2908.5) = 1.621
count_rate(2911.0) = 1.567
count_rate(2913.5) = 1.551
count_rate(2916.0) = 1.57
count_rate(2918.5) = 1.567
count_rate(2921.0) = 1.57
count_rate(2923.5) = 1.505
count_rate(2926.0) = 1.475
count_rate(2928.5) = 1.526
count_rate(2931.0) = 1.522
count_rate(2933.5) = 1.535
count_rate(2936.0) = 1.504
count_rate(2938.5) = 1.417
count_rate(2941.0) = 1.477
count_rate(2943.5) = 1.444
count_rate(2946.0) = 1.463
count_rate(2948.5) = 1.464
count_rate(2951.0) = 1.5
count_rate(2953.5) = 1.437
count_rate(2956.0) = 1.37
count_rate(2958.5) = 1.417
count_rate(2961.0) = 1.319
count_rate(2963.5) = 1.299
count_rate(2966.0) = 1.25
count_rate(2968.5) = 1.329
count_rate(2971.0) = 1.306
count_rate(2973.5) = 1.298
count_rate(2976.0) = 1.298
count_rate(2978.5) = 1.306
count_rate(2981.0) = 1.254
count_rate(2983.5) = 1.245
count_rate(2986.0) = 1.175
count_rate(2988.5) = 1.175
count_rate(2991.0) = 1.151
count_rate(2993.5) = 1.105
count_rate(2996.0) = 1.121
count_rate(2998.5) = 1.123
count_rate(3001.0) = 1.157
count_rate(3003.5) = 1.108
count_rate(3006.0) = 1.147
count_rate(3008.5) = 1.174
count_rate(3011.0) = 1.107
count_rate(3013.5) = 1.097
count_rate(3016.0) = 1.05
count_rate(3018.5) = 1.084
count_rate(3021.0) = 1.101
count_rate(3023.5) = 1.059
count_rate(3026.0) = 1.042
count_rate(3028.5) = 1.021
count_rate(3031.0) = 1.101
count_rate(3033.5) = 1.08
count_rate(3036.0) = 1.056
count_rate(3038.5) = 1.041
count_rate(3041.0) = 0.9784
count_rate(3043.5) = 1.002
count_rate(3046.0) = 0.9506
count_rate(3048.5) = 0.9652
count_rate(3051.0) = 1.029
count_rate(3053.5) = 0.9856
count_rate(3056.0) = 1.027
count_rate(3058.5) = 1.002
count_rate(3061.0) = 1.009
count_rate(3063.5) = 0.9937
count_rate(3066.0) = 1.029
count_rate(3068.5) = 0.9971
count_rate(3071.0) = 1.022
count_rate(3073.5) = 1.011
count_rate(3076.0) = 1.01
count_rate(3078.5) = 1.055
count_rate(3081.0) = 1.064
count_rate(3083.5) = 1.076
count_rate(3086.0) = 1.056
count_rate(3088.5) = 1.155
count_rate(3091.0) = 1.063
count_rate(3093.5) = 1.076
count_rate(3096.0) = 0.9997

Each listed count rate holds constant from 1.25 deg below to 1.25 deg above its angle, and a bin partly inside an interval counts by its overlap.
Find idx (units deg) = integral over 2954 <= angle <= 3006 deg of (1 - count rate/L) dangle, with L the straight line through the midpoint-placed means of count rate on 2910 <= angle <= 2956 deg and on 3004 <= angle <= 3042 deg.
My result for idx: 1.6 deg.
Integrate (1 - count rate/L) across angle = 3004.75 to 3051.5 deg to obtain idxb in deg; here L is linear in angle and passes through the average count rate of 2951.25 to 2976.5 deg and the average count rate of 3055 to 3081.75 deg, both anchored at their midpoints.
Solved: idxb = 3.50 deg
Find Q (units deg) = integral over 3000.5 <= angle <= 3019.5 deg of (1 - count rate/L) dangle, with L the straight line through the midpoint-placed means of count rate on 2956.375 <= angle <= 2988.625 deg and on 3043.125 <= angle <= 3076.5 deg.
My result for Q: 0.84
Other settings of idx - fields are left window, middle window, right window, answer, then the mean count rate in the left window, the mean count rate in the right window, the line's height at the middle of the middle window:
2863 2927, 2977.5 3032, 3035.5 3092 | 2.3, 1.47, 1.02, 1.18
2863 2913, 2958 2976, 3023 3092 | -0.8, 1.45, 1.03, 1.26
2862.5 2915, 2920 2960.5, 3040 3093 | -4.3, 1.46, 1.02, 1.33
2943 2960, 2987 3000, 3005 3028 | 0.8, 1.44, 1.09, 1.22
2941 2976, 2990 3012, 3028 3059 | 1.2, 1.38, 1.02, 1.2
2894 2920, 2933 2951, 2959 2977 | -0.8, 1.56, 1.3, 1.41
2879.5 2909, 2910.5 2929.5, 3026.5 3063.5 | -2.7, 1.41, 1.02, 1.35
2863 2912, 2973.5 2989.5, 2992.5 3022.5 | -0.8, 1.45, 1.11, 1.19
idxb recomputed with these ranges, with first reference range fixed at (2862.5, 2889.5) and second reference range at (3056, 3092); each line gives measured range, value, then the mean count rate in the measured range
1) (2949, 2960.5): -1.8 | 1.43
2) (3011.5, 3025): 0.6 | 1.08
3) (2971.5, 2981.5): -0.8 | 1.29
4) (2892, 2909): -2.9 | 1.55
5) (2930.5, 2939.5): -1.6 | 1.49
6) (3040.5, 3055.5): 1.3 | 0.988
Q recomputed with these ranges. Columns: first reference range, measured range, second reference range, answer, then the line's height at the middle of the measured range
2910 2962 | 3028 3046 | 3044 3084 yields 1.3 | 1.11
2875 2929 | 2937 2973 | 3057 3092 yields -1.5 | 1.33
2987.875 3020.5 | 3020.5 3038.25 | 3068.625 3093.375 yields 0.6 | 1.1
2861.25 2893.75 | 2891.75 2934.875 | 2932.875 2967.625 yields -4.2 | 1.41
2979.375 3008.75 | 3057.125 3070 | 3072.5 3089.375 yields 0.9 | 1.08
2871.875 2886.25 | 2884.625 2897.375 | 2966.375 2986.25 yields -1.9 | 1.27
